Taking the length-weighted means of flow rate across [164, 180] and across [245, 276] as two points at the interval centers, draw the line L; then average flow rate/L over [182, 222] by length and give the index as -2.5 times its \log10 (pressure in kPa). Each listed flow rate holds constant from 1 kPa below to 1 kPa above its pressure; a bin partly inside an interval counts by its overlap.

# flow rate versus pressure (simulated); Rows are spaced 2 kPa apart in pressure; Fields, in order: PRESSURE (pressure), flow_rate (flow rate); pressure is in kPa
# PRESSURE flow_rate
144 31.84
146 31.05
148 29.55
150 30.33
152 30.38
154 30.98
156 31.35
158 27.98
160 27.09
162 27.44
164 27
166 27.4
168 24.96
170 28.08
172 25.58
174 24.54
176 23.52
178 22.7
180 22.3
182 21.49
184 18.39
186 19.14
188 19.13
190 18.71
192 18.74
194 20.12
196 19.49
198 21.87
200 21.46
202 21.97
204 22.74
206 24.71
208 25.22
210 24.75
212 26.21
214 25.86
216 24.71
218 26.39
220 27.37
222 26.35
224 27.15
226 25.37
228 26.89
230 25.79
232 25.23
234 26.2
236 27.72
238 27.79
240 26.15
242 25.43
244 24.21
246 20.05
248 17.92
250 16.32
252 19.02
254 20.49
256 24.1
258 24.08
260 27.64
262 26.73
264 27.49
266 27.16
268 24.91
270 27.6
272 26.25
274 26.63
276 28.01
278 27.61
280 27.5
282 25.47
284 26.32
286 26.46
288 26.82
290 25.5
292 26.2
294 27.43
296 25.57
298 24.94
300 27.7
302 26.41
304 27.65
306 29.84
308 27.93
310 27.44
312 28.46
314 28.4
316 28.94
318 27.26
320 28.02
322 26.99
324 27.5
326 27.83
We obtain 0.100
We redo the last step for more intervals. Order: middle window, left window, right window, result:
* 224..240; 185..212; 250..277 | -0.13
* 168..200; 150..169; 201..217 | 0.22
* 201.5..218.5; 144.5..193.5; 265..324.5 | 0.05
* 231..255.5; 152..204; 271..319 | 0.11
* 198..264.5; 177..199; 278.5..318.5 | -0.08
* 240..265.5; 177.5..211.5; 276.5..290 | 0.08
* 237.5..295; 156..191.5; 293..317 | 0.06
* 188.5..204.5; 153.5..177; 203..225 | 0.26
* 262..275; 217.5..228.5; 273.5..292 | 0.00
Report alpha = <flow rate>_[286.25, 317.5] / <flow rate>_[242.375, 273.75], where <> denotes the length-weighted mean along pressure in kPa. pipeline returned 1.15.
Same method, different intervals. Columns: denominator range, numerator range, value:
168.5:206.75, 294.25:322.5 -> 1.26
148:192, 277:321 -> 1.08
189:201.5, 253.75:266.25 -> 1.27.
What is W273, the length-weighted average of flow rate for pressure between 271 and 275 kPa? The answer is 26.4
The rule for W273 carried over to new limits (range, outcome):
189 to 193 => 18.7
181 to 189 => 19.5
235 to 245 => 26.3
